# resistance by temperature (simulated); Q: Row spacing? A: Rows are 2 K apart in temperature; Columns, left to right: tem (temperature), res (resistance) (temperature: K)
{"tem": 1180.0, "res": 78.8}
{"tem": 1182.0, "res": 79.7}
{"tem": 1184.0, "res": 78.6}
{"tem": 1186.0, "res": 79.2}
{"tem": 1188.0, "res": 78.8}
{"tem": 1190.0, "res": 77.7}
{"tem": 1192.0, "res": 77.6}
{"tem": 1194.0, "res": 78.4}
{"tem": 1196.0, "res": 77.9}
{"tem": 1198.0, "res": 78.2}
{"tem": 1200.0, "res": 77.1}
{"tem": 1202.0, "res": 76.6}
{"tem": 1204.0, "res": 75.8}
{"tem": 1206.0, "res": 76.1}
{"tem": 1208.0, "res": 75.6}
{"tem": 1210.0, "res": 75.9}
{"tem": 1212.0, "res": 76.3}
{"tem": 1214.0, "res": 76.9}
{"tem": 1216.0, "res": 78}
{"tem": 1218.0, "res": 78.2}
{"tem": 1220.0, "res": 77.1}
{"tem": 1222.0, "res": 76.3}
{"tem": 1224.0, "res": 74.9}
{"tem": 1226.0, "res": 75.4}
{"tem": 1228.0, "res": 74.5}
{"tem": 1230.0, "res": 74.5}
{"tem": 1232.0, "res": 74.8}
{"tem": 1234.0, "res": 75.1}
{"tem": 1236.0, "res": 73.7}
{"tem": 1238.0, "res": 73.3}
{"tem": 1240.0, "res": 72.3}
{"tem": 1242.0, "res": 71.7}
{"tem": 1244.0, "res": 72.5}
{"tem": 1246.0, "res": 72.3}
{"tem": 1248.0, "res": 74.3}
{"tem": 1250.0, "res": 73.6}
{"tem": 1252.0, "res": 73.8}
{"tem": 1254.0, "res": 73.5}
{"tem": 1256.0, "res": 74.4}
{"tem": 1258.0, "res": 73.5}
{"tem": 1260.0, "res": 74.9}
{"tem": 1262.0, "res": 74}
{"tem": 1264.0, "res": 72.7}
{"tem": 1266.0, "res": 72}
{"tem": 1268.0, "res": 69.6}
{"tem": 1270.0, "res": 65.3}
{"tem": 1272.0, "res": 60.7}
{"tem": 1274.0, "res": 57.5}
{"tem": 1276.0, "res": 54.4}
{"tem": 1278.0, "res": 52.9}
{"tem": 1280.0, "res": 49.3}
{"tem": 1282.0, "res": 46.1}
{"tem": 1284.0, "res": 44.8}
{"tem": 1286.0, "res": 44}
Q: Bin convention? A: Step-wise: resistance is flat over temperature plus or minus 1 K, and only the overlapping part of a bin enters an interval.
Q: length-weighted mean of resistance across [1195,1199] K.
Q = 78.1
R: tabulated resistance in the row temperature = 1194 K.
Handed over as 78.4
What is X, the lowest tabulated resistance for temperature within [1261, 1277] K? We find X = 54.4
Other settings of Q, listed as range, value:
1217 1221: 77.7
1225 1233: 74.8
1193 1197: 78.2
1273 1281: 53.5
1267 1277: 61.5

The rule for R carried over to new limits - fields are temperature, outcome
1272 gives 60.7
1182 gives 79.7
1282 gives 46.1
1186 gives 79.2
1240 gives 72.3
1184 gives 78.6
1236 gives 73.7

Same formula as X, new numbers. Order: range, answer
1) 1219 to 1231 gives 74.5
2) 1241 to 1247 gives 71.7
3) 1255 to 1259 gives 73.5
